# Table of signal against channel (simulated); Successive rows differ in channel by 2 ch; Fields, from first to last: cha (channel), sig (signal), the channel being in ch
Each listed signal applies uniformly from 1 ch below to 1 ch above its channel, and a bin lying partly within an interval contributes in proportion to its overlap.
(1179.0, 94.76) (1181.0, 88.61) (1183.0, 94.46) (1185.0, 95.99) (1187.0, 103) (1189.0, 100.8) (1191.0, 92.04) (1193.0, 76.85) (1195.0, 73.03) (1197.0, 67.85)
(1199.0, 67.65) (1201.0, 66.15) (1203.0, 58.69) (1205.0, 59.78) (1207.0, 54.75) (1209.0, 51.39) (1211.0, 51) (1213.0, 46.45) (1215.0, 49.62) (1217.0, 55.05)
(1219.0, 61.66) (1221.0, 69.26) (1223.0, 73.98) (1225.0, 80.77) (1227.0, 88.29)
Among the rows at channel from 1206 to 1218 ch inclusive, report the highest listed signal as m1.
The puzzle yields 55.05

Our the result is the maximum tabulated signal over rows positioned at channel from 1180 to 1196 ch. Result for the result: 103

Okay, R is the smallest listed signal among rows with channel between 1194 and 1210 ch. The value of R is 51.39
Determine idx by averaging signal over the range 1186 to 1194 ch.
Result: 93.2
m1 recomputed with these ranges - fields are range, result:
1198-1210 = 67.65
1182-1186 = 95.99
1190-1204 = 92.04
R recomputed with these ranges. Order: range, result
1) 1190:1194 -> 76.85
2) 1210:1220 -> 46.45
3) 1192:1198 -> 67.85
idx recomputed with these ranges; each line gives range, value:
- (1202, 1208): 57.7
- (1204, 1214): 52.7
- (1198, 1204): 64.2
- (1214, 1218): 52.3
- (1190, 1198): 77.4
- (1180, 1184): 91.5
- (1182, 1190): 98.6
